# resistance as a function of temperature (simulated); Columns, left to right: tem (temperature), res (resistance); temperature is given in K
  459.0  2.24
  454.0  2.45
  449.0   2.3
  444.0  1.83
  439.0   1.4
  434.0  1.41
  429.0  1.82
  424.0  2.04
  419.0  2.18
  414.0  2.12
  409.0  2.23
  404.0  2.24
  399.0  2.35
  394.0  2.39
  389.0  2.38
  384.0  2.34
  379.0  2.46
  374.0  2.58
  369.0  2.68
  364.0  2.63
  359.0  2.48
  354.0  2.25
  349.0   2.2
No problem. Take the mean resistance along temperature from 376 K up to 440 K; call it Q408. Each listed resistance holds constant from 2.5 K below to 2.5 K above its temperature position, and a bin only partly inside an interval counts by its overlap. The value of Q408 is 2.12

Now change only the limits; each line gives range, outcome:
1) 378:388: 2.39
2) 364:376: 2.63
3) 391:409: 2.31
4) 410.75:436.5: 1.92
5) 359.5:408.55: 2.44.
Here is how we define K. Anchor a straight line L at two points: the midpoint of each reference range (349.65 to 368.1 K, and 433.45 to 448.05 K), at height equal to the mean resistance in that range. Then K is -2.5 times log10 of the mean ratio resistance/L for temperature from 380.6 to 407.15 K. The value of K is -0.116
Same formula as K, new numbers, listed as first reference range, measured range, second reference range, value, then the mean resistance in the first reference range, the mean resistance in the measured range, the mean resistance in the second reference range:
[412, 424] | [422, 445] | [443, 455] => 0.27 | 2.13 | 1.68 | 2.21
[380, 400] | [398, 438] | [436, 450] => 0.03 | 2.37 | 2.01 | 1.78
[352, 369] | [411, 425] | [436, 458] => 0.02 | 2.49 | 2.13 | 2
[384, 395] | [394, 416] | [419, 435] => -0.05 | 2.37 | 2.26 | 1.86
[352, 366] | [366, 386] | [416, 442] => -0.10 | 2.45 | 2.52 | 1.78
